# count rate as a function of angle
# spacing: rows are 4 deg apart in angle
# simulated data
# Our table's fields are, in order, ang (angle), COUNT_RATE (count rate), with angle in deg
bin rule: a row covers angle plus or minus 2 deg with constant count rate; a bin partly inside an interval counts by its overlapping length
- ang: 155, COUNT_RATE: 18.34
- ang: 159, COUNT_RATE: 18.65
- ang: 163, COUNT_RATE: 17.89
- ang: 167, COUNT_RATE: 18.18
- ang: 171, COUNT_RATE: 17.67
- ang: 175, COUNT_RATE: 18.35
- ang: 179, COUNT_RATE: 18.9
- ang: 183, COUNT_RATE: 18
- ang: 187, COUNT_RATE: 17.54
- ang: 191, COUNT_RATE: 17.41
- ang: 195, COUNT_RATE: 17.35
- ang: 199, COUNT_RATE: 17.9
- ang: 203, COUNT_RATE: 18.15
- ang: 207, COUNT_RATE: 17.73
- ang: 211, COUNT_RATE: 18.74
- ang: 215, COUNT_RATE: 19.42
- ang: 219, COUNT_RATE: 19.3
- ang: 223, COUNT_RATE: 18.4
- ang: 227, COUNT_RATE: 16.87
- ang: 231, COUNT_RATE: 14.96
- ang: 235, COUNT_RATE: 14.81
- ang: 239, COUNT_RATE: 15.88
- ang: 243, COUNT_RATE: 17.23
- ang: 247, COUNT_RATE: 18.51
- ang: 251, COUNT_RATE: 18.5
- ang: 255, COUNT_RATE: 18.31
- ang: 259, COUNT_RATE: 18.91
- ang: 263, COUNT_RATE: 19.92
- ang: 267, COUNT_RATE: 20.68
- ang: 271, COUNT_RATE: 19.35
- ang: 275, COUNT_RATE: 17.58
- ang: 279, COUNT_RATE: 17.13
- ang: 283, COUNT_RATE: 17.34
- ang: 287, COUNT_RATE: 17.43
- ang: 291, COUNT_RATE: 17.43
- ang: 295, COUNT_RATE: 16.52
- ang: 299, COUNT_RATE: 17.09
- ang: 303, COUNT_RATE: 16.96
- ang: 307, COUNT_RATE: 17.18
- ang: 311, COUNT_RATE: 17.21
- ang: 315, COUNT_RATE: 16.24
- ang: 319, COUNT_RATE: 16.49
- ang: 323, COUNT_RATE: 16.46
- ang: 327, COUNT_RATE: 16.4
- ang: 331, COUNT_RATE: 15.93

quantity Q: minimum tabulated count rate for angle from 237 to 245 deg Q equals 15.88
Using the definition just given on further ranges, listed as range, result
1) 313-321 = 16.24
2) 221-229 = 16.87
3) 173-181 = 18.35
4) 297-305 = 16.96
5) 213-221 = 19.3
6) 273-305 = 16.52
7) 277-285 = 17.13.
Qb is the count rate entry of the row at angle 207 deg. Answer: 17.73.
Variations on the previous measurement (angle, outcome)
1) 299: 17.09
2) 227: 16.87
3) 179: 18.9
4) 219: 19.3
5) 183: 18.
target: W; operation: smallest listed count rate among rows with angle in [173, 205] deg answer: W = 17.35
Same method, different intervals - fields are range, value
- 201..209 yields 17.73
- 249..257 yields 18.31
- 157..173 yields 17.67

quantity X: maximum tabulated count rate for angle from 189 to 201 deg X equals 17.9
